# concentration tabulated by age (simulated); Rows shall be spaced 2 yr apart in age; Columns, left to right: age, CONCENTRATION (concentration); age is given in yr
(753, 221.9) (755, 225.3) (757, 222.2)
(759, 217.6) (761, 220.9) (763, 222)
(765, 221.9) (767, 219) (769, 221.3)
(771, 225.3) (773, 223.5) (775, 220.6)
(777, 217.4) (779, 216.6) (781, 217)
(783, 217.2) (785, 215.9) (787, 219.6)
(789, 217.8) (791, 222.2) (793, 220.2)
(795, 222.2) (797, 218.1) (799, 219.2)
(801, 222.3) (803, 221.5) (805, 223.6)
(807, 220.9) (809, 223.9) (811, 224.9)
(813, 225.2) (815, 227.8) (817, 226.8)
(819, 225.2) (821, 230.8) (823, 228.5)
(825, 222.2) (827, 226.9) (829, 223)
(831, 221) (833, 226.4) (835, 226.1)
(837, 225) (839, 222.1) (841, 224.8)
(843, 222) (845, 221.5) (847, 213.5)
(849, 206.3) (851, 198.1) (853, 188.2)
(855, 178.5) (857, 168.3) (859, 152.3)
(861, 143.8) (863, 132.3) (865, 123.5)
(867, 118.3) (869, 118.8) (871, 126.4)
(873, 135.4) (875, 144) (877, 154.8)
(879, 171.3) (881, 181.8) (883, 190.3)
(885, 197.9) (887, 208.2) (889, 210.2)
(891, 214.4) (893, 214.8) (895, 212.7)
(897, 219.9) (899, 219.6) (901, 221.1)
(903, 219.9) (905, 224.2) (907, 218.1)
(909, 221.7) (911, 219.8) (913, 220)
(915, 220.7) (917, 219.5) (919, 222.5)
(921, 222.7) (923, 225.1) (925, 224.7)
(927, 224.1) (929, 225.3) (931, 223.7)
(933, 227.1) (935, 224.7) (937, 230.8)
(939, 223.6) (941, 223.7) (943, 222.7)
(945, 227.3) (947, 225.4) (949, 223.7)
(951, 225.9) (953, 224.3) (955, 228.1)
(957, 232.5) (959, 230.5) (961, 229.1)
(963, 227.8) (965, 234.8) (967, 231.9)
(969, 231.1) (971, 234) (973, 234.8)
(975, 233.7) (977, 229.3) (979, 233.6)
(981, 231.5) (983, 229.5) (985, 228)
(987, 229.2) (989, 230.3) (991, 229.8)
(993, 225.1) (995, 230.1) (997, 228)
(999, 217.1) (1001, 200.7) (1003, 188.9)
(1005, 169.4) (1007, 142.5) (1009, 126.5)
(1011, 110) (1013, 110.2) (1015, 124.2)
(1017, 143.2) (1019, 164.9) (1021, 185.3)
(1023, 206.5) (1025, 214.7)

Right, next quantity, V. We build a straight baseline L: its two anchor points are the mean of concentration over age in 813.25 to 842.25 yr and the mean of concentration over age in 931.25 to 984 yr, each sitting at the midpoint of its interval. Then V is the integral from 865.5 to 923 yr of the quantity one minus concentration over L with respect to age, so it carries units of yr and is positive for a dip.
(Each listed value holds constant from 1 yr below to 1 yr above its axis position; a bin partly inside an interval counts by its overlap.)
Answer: 8.1 yr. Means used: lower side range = 225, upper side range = 229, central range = 195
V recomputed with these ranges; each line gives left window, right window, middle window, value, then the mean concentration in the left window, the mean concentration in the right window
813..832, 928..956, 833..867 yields 5.5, 226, 225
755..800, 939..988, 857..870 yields 5.2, 220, 229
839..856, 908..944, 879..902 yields 1.0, 208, 223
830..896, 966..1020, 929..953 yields -3.9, 185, 200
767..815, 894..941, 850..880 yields 9.7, 221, 222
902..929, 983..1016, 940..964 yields -2.3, 222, 188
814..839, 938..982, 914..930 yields 0.4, 226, 229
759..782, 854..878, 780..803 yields -1.9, 220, 141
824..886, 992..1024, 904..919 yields -3.4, 184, 173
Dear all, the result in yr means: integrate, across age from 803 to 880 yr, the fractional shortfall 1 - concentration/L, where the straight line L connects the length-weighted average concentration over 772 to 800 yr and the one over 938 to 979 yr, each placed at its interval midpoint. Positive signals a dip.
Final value 9.4 yr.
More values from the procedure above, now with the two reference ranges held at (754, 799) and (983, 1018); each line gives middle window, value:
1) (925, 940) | -2.25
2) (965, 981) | -3.61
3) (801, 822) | -1.00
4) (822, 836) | -0.85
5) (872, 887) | 2.46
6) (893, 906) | -1.16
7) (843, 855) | 0.25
